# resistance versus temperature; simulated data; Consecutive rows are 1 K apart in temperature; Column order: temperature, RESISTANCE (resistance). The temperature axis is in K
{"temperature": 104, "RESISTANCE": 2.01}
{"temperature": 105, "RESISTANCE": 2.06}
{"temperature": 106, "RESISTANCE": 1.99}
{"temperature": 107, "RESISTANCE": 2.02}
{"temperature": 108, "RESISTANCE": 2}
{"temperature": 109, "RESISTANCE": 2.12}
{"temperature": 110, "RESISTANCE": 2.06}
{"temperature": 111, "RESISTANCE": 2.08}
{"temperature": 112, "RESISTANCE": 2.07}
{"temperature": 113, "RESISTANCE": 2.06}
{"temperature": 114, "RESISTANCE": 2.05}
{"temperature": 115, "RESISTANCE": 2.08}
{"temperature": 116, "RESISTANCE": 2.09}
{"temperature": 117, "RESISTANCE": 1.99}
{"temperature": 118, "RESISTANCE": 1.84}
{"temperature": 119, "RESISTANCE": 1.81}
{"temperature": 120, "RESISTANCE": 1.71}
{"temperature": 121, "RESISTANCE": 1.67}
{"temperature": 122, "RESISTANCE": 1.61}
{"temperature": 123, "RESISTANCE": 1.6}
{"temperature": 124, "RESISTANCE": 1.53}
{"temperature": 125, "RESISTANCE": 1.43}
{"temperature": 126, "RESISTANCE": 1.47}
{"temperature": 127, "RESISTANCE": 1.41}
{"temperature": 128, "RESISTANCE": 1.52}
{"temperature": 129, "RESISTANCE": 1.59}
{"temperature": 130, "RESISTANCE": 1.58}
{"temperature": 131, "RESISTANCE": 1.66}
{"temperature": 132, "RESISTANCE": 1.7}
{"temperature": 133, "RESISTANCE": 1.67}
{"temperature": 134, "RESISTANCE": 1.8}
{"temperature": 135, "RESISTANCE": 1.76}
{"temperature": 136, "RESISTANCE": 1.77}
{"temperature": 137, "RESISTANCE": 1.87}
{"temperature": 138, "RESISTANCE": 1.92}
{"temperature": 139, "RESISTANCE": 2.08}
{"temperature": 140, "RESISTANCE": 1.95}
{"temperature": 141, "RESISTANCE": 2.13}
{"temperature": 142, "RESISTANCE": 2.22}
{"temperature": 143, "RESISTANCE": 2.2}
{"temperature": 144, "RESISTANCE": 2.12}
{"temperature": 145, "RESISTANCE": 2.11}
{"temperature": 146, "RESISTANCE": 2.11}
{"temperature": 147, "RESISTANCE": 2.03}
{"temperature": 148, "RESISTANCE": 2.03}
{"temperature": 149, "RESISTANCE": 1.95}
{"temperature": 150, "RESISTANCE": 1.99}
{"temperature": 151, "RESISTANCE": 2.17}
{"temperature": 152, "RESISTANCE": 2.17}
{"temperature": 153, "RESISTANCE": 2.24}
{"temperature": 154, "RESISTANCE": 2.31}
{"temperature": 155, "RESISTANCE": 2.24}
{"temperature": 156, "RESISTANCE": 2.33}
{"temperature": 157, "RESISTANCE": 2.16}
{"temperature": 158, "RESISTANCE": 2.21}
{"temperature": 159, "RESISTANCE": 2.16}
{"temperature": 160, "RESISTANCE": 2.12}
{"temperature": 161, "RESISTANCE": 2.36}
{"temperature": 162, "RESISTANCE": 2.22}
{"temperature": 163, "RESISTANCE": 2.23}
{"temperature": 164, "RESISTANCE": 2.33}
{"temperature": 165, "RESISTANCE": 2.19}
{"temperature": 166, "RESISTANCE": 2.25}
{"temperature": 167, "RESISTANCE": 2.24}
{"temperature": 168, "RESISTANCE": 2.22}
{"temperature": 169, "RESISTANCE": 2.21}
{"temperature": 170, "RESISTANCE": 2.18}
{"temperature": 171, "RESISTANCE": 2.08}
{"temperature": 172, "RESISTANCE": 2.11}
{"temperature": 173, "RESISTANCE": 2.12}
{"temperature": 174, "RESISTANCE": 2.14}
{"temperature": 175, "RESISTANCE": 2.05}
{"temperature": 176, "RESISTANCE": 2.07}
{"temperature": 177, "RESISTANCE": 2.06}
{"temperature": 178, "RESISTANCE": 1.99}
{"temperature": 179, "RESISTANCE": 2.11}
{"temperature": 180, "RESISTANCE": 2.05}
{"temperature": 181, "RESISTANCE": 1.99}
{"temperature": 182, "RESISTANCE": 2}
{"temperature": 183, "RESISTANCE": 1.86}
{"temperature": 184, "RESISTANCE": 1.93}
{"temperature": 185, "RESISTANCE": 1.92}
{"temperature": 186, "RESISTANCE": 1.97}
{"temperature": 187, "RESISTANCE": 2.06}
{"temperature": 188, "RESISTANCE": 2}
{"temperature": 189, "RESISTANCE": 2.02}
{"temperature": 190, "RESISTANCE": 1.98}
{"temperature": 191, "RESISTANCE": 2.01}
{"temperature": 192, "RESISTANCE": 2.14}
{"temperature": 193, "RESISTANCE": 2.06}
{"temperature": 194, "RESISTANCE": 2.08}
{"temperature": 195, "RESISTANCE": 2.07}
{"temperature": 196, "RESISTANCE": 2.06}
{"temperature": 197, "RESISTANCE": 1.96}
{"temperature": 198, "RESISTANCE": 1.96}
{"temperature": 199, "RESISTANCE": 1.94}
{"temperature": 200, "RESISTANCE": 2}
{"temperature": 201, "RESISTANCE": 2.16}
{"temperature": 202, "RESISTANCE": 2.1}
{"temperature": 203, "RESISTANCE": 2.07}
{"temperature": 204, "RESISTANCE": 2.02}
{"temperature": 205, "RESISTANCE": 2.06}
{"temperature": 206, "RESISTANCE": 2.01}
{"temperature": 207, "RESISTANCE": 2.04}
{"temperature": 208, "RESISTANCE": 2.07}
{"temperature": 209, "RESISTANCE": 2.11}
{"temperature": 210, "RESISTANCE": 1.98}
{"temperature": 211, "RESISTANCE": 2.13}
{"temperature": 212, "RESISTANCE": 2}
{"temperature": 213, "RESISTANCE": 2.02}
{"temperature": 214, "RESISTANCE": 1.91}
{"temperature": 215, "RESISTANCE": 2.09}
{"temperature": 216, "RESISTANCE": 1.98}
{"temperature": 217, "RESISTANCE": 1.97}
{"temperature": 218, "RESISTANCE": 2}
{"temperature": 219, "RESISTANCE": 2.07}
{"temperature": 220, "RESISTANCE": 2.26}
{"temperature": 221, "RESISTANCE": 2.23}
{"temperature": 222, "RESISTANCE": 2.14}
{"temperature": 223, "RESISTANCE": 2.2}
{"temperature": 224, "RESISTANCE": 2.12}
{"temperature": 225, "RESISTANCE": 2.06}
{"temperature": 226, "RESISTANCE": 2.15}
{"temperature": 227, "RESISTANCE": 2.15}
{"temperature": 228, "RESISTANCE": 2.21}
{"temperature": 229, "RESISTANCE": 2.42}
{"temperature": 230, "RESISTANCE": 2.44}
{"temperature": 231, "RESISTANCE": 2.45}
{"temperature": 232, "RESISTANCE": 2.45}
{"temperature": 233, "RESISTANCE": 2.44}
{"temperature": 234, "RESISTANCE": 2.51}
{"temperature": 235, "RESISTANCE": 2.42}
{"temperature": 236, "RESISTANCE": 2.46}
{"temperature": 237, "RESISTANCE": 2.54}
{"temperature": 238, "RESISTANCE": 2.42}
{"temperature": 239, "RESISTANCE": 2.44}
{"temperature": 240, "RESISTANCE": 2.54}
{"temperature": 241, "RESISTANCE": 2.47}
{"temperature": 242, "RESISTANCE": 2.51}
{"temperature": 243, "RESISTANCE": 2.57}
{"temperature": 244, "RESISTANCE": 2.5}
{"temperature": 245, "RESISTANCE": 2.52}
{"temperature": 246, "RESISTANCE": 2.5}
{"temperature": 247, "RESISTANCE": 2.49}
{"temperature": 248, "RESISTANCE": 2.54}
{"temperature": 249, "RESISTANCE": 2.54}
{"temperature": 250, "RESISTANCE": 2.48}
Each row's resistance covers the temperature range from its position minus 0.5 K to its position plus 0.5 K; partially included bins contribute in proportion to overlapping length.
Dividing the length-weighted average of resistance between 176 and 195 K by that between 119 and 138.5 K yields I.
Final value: 1.22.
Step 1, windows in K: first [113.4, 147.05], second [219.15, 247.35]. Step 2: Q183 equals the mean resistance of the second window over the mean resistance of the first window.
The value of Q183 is 1.30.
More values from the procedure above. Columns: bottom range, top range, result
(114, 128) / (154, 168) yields 1.30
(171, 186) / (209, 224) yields 1.02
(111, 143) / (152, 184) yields 1.19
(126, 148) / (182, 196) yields 1.08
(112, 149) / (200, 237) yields 1.18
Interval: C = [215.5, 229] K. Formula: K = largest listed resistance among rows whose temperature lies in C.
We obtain 2.42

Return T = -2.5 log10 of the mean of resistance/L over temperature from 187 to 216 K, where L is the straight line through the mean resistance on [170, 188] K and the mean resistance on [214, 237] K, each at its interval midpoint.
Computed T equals 0.05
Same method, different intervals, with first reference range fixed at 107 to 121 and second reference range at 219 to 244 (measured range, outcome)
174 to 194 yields 0.10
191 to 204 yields 0.10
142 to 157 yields -0.02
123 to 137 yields 0.25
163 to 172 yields -0.03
